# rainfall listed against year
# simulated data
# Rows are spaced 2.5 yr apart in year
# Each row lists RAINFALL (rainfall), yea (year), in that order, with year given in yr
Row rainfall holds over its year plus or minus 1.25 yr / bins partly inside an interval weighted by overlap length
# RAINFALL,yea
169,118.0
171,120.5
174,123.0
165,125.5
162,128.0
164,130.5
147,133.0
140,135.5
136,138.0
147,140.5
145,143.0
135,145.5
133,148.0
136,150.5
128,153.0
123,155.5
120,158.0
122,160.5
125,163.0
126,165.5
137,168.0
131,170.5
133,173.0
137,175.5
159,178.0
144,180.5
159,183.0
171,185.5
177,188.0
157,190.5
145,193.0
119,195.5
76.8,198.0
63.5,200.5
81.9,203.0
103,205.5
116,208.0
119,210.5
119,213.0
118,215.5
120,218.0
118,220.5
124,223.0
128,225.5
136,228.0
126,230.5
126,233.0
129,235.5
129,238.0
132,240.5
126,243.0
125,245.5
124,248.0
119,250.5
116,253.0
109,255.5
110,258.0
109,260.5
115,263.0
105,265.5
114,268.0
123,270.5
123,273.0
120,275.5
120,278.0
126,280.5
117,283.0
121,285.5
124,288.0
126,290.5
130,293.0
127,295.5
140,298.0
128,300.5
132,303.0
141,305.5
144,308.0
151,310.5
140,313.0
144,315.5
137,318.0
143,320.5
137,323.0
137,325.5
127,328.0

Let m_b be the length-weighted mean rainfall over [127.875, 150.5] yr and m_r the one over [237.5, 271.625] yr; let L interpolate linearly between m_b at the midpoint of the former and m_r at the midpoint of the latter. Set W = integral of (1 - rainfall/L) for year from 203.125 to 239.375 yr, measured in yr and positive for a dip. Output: 1.3 yr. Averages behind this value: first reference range 144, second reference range 118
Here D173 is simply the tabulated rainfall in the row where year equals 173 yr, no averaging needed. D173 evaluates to 133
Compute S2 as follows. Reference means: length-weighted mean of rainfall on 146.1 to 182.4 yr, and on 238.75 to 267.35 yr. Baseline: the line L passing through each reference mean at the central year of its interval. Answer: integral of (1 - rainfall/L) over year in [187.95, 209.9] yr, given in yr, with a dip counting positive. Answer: 2.6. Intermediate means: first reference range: 133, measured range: 112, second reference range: 117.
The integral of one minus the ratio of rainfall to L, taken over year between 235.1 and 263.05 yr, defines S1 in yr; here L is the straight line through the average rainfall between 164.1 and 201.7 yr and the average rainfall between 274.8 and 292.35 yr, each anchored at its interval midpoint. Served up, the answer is 1.5 yr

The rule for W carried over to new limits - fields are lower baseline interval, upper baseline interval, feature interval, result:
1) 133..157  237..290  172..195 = -3.8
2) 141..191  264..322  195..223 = 6.3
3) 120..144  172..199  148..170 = 3.2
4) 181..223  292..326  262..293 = 3.2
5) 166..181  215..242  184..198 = -1.2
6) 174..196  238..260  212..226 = 1.5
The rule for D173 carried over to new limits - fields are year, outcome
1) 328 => 127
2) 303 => 132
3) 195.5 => 119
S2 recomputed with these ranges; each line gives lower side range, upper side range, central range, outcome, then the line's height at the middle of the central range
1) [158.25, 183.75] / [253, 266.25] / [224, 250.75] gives -2.4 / 117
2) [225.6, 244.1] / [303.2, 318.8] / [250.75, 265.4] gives 2.3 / 133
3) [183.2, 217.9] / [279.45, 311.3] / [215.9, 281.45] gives 2.7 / 126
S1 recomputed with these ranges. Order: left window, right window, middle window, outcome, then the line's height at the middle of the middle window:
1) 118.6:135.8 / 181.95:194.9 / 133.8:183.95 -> 7.79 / 161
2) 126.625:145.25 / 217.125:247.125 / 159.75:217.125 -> 3.70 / 136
